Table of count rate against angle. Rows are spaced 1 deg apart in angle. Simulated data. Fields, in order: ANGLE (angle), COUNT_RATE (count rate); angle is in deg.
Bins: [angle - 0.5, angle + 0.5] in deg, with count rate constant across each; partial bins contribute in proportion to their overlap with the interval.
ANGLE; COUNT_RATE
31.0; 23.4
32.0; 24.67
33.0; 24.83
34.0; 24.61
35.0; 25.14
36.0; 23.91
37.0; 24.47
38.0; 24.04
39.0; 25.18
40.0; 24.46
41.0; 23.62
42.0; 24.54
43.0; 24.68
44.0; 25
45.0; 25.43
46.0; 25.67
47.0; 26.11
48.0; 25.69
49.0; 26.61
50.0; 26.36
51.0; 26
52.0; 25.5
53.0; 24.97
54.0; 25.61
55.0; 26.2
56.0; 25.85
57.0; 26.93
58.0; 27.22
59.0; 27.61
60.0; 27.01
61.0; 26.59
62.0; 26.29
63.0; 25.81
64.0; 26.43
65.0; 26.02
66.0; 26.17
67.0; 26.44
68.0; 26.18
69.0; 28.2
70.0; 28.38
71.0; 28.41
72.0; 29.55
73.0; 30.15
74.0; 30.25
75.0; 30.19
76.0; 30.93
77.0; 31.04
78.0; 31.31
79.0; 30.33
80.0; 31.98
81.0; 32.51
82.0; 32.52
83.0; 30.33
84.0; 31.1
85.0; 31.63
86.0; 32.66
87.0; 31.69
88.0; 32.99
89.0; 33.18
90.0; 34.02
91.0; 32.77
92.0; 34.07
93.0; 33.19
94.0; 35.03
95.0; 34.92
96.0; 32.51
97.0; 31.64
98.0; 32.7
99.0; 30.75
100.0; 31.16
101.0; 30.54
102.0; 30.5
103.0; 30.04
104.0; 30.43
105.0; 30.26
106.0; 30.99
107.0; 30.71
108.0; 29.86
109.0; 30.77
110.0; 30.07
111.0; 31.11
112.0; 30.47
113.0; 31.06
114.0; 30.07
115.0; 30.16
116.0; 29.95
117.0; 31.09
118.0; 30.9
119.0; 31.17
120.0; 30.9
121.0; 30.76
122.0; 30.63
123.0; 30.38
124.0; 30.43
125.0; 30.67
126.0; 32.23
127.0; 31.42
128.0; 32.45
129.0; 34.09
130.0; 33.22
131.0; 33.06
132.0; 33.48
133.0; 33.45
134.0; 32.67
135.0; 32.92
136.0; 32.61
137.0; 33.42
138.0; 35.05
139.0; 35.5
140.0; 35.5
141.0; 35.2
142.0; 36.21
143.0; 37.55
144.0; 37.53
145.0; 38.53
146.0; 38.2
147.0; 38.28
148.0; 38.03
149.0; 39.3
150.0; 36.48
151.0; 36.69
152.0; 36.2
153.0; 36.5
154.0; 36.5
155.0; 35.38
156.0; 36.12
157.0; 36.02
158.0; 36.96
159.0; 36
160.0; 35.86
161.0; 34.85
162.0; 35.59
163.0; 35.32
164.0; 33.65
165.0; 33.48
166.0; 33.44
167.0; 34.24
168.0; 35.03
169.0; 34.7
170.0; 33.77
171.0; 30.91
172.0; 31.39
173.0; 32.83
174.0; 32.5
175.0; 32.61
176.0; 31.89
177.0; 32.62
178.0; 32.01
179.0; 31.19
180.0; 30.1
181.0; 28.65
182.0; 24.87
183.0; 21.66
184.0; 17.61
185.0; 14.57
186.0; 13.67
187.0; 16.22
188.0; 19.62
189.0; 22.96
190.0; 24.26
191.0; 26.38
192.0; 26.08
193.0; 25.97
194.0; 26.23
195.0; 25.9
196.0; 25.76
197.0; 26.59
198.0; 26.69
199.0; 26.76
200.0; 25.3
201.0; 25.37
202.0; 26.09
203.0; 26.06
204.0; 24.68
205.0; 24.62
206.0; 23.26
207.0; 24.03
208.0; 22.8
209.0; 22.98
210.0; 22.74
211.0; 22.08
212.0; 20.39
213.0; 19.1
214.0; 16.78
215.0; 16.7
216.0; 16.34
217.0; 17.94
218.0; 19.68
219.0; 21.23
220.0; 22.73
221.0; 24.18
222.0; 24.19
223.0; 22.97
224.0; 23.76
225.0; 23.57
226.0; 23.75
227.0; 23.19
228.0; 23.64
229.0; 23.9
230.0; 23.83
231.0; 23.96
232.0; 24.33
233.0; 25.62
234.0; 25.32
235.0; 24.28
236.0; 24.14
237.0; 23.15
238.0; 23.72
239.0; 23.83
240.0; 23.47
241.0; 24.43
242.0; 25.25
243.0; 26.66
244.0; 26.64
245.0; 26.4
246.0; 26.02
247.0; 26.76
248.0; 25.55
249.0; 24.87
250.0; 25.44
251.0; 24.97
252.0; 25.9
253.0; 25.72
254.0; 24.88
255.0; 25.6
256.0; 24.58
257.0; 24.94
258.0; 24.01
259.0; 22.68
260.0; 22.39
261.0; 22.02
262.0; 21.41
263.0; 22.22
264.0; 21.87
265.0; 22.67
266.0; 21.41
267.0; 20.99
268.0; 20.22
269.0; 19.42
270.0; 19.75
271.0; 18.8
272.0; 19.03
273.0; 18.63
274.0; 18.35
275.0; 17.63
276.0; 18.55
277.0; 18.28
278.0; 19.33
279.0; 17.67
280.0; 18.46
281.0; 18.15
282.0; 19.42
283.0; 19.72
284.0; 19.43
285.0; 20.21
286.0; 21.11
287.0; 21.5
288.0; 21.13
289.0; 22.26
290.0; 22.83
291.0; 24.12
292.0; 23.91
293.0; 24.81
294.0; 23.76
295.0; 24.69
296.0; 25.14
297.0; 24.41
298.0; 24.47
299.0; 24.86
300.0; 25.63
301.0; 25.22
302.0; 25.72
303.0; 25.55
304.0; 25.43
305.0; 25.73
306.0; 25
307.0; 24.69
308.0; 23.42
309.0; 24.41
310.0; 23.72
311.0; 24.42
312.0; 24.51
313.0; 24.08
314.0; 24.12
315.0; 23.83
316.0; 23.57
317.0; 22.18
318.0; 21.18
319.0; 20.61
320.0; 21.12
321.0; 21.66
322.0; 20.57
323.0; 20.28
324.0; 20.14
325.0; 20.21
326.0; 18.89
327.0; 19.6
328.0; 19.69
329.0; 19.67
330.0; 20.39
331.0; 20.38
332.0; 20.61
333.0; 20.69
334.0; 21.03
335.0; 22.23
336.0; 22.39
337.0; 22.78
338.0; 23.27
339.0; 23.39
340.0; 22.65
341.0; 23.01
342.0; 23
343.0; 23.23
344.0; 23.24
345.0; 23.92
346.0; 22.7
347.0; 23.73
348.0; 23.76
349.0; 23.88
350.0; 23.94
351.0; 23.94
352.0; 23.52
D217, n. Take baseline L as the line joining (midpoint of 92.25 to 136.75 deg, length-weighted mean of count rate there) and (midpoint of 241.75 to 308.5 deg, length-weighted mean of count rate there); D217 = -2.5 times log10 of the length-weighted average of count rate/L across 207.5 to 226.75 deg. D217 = 0.22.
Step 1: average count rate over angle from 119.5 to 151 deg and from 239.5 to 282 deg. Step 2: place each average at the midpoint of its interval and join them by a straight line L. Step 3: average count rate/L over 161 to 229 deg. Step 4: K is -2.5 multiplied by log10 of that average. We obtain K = 0.12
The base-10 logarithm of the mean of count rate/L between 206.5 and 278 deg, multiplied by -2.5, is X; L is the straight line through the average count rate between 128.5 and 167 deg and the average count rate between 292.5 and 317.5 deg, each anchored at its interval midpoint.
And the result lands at 0.263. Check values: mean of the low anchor 35.5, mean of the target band 22.6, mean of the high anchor 24.5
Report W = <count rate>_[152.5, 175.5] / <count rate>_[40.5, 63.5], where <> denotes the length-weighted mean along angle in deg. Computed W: 1.33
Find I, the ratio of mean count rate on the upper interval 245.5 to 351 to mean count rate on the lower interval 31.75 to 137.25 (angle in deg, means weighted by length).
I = 0.8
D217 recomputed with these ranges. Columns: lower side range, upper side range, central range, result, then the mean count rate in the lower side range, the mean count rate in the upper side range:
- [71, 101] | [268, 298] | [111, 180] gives -0.19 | 31.9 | 20.8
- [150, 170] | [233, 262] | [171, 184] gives 0.12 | 35.4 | 24.7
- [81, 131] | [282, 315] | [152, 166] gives -0.20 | 31.6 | 23.7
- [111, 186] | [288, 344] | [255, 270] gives 0.17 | 32.8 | 22.9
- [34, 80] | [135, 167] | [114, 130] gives 0.06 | 26.8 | 35.9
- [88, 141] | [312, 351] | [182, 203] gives 0.21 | 32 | 22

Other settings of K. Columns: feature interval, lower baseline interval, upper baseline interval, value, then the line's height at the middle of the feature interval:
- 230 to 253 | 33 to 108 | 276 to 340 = -0.044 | 24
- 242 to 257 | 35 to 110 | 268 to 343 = -0.093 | 23.6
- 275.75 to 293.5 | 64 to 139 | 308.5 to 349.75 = 0.161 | 23.9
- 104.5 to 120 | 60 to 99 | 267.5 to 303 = -0.056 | 29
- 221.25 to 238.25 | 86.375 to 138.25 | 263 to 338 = 0.070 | 25.6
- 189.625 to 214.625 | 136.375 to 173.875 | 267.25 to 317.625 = 0.268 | 31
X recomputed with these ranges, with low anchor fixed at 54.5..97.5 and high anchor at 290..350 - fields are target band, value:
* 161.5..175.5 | -0.22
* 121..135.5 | -0.13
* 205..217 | 0.25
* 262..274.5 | 0.20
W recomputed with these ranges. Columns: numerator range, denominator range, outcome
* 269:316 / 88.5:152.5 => 0.68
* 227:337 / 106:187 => 0.70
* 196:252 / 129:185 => 0.70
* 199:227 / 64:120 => 0.73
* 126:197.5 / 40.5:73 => 1.21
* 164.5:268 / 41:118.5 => 0.85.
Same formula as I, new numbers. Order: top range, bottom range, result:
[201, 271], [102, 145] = 0.72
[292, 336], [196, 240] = 0.98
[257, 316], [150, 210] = 0.77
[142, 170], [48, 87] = 1.27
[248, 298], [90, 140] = 0.69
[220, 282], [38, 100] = 0.79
